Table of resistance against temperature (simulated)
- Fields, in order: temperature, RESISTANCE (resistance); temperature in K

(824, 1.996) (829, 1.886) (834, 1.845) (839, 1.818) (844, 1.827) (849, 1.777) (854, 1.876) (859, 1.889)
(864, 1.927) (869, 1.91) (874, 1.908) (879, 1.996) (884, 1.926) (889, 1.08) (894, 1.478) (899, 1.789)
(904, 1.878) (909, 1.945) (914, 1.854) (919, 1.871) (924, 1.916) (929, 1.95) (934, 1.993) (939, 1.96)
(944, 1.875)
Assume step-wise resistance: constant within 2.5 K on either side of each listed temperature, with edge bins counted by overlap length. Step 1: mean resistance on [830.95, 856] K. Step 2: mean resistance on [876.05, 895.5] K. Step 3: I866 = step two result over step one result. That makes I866 0.9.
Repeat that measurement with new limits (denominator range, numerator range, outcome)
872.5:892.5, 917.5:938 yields 1.14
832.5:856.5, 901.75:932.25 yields 1.04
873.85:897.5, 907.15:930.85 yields 1.15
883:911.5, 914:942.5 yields 1.15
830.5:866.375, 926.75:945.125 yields 1.05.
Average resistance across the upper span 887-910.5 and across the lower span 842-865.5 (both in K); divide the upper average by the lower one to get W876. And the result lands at 0.9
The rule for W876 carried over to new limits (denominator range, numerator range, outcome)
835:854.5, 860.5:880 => 1.06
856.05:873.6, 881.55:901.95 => 0.83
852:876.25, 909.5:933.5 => 1.00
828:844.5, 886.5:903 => 0.81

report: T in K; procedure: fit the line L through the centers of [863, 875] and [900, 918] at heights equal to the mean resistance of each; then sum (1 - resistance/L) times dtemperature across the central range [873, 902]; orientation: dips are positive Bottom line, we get 3.2 K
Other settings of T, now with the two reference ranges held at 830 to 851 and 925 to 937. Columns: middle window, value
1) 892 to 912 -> 1.43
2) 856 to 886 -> -0.88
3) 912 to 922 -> 0.39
